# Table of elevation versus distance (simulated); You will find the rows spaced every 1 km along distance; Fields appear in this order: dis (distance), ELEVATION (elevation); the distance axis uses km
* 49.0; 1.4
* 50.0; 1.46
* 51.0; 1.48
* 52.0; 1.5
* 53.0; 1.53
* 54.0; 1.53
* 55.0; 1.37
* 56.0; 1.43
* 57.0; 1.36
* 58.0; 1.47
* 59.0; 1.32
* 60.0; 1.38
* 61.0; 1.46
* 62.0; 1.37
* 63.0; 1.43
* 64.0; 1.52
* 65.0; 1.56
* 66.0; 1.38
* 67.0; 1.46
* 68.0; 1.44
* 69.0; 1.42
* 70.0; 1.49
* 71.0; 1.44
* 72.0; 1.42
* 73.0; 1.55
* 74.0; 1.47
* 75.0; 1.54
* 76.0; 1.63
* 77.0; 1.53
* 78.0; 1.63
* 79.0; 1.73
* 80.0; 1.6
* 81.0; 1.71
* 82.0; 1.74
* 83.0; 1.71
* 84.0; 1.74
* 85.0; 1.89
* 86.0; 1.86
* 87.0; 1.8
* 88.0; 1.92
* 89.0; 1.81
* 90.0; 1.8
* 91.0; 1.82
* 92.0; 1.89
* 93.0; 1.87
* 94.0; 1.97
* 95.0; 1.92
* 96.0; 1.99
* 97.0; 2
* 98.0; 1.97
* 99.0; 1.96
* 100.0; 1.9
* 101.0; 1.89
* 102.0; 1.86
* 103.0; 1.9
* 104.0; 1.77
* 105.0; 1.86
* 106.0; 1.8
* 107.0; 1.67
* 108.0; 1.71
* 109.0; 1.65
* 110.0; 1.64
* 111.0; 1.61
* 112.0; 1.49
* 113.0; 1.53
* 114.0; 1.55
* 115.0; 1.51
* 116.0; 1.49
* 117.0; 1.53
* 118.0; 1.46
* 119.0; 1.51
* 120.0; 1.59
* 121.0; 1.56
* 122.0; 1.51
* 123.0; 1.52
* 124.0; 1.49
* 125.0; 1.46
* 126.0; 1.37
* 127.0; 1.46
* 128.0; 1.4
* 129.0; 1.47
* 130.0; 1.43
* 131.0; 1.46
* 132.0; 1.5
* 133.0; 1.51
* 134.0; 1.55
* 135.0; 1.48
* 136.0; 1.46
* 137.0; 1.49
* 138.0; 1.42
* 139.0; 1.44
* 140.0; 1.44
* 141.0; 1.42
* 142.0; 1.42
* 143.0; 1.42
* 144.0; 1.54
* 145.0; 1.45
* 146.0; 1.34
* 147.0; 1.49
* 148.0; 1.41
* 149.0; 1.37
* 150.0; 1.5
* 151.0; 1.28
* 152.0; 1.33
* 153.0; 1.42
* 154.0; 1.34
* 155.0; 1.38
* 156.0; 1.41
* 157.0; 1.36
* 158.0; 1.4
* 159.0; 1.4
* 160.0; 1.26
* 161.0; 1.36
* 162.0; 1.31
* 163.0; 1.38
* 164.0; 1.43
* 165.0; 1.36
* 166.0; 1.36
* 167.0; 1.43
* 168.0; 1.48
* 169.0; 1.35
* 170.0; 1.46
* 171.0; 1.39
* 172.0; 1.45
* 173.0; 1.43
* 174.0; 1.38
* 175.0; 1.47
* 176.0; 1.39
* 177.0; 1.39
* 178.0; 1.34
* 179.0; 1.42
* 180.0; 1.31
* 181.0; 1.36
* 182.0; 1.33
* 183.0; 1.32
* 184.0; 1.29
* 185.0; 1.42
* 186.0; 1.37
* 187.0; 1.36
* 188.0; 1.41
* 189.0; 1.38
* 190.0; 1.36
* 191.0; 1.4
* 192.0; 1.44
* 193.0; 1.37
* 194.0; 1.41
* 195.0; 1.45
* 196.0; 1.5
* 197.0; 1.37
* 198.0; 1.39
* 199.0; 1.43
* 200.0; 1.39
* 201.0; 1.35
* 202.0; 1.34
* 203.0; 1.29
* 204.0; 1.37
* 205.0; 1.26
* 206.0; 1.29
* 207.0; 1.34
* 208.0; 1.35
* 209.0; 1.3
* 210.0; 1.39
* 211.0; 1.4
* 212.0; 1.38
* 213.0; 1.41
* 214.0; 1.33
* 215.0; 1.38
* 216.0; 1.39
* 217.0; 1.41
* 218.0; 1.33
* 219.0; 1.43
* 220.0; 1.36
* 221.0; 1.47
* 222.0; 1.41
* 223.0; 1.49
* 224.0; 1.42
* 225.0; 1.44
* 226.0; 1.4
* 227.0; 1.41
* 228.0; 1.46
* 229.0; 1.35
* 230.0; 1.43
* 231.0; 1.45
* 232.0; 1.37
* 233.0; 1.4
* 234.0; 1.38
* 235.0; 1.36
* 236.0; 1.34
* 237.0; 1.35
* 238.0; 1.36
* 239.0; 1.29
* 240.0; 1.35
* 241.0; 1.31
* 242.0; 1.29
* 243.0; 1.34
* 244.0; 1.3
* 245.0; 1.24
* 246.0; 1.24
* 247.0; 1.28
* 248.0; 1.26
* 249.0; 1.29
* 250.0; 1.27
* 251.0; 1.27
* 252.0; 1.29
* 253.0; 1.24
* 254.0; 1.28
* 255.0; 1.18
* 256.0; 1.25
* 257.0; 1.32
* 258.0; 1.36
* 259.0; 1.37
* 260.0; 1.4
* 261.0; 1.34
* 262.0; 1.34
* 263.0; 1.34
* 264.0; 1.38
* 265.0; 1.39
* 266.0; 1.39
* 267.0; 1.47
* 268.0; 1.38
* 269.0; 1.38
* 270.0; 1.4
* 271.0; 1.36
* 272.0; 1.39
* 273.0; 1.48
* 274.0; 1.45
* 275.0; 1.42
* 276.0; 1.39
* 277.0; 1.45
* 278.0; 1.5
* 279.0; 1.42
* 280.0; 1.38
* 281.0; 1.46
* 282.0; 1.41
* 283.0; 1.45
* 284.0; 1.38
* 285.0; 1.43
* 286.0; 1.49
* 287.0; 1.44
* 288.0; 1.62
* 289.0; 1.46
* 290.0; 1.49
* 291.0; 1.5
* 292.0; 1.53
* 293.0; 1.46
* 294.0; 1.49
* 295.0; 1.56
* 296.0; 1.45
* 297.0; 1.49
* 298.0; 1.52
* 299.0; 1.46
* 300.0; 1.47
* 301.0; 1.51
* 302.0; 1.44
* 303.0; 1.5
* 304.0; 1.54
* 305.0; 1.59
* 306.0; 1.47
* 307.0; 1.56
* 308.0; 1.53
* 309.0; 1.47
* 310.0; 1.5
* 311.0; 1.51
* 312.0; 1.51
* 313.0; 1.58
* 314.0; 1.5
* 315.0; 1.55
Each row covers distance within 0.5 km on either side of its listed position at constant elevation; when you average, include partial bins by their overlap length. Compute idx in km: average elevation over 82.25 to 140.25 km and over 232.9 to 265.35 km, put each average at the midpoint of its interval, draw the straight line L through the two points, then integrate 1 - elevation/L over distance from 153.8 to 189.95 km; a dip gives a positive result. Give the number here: 3.1 km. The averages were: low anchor 1.66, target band 1.38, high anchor 1.31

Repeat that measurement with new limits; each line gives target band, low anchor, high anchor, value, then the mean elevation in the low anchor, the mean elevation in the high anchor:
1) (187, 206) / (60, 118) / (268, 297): 2.1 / 1.68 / 1.45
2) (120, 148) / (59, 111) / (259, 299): 2.8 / 1.69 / 1.44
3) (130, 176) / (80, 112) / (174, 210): 4.0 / 1.82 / 1.37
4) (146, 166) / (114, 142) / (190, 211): 0.8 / 1.48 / 1.37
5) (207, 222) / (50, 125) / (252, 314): 1.2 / 1.63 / 1.44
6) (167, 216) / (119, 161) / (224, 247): 0.5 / 1.44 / 1.36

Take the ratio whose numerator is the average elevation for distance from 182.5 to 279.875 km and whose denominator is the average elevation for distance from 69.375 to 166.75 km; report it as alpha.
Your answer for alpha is 0.87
